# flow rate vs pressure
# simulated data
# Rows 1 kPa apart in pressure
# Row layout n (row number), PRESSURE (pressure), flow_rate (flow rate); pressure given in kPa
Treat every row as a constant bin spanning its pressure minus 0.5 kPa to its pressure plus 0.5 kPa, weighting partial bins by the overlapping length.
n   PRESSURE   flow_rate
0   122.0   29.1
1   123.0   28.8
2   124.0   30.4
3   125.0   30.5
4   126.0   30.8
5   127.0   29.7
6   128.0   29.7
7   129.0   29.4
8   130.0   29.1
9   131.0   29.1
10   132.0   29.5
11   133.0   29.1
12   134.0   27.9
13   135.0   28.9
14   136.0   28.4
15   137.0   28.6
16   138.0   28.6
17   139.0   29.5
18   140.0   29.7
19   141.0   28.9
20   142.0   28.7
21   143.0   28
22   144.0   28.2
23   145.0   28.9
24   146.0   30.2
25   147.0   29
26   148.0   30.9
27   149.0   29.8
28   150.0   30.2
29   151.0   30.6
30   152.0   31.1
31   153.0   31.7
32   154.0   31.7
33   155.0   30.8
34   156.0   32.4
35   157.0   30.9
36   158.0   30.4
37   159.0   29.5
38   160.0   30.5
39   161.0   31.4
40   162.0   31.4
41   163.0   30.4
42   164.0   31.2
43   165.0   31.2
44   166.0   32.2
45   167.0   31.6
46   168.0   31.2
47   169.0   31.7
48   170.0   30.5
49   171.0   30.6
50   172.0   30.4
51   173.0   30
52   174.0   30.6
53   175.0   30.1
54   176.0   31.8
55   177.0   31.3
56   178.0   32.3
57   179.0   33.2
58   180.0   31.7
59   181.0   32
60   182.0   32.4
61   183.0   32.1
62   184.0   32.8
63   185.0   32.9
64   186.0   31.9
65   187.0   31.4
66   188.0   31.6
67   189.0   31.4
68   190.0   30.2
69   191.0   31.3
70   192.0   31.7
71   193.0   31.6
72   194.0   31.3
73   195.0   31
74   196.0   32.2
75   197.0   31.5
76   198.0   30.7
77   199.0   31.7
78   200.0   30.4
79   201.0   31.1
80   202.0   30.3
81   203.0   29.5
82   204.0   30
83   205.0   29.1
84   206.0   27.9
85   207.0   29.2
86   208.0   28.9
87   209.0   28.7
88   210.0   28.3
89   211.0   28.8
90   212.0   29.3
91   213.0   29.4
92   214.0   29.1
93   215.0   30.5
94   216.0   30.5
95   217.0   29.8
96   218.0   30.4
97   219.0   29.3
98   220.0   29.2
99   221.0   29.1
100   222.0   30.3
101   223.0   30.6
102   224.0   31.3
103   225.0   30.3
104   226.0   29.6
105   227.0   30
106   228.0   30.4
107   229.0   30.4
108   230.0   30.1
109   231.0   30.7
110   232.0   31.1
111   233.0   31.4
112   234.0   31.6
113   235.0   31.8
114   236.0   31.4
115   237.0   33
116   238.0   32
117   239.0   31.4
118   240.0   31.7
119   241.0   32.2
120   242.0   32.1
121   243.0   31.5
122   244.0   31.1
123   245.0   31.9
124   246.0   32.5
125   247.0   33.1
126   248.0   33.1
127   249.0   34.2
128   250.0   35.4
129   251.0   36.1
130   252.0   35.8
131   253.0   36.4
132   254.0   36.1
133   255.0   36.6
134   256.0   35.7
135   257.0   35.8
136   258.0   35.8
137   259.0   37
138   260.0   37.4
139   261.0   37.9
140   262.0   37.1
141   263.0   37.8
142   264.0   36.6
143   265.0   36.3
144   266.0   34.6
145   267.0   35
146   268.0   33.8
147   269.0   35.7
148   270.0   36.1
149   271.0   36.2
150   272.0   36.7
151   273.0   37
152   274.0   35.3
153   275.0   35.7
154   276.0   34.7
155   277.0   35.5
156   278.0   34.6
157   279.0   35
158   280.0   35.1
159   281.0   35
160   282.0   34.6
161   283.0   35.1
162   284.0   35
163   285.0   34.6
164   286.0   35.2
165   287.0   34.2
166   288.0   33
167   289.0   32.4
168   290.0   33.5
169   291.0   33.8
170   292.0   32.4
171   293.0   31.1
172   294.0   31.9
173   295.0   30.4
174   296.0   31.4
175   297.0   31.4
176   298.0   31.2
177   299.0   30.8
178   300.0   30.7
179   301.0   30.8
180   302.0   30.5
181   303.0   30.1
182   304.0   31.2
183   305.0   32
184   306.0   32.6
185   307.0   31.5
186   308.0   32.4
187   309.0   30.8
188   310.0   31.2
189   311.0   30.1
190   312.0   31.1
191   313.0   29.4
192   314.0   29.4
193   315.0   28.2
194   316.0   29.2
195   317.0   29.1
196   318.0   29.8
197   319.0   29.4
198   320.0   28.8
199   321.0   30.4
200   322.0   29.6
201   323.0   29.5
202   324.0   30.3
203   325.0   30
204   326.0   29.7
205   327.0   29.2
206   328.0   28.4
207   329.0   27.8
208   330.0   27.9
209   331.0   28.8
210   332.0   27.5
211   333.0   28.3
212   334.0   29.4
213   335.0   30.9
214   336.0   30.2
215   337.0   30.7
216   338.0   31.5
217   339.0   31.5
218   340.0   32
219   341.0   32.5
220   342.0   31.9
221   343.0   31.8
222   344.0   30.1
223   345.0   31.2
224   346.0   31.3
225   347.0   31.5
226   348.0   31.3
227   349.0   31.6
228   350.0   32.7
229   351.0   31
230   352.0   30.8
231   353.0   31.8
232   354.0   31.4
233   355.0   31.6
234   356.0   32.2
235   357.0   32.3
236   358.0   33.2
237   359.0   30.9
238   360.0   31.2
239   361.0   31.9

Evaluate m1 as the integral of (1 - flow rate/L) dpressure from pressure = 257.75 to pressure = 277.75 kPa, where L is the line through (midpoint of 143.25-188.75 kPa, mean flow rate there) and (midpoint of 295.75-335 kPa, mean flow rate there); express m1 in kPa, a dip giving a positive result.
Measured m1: -3.8 kPa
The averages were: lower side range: 31.1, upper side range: 30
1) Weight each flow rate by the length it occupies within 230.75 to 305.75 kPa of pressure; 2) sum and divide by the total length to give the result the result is 33.8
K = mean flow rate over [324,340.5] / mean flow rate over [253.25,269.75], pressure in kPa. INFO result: 0.8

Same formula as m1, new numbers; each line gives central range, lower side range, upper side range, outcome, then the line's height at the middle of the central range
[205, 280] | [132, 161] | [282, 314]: -3.87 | 31.2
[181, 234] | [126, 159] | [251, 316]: 1.77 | 31.6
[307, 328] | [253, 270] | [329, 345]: 1.27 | 31.8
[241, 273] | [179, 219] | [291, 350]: -4.83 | 30.6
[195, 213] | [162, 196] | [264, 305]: 1.18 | 32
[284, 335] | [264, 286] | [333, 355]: 4.00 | 33.3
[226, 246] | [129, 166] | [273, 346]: -0.38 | 30.8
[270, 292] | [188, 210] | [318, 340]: -3.64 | 29.9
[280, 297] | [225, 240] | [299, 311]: -1.19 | 31.2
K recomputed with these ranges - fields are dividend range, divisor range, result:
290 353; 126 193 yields 1.00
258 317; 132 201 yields 1.09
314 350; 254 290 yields 0.85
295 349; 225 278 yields 0.89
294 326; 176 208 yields 0.98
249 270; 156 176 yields 1.17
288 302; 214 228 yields 1.05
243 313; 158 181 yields 1.09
